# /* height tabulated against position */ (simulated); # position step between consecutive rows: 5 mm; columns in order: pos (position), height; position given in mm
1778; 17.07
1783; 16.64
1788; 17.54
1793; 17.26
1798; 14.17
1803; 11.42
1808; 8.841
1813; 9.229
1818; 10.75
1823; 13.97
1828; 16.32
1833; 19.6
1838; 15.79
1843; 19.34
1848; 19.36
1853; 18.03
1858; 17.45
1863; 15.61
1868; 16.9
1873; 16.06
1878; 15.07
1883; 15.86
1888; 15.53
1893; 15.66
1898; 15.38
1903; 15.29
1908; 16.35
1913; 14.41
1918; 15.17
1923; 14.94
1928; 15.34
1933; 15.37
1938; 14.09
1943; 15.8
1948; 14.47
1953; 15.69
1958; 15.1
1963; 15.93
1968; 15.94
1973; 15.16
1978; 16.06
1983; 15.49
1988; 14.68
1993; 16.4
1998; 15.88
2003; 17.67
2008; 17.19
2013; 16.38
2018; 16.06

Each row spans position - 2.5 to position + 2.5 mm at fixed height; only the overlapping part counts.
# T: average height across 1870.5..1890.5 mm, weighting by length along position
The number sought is 15.6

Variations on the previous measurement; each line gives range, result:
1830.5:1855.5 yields 18.4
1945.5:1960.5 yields 15.1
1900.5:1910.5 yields 15.8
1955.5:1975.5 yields 15.5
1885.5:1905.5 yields 15.5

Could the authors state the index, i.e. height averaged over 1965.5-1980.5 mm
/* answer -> 15.7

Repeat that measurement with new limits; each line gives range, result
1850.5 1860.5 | 17.7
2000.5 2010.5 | 17.4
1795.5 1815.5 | 10.9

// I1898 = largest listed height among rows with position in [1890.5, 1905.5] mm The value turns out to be 15.66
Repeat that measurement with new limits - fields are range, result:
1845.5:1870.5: 19.36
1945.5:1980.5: 16.06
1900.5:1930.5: 16.35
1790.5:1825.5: 17.26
